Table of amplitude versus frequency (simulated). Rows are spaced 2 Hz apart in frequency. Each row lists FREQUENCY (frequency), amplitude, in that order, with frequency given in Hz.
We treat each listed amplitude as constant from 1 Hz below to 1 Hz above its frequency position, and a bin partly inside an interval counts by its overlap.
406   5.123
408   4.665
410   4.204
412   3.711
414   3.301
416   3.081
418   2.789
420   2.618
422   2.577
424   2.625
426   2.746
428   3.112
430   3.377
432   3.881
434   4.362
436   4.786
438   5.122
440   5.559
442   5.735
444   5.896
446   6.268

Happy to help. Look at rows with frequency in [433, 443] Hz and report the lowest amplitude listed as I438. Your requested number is 4.362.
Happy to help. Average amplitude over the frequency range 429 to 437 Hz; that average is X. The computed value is 4.1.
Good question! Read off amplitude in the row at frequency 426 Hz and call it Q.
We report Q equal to 2.746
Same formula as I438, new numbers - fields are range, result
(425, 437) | 2.746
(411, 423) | 2.577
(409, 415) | 3.301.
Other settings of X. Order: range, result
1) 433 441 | 4.96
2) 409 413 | 3.96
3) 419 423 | 2.6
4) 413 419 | 3.06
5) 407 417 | 3.79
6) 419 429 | 2.74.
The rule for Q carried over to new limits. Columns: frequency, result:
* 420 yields 2.618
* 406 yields 5.123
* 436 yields 4.786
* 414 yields 3.301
